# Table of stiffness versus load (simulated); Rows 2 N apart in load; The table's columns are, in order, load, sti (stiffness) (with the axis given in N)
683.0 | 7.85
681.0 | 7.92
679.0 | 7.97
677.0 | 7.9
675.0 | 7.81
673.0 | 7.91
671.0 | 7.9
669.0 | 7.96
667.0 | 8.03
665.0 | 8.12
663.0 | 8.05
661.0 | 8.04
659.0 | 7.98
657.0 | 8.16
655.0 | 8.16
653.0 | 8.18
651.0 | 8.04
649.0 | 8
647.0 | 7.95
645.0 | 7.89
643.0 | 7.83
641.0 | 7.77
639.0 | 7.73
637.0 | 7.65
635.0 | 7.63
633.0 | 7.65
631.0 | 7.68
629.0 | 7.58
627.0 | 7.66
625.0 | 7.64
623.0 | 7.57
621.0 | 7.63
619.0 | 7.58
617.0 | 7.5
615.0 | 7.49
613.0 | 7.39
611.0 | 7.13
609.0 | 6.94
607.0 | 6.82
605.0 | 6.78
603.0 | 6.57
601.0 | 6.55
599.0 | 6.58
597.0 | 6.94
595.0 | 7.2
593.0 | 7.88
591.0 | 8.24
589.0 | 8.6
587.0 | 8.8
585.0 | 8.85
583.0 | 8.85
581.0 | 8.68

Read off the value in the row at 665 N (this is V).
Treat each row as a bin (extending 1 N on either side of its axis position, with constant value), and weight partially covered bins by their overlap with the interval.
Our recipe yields 8.12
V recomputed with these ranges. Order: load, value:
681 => 7.92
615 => 7.49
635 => 7.63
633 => 7.65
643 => 7.83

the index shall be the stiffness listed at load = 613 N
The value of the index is 7.39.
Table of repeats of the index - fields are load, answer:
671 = 7.9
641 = 7.77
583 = 8.85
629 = 7.58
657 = 8.16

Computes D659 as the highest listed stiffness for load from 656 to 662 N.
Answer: 8.16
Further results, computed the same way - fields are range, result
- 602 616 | 7.49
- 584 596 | 8.85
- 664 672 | 8.12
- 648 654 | 8.18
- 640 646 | 7.89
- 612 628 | 7.66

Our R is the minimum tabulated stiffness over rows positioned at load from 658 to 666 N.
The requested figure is 7.98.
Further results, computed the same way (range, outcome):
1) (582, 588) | 8.8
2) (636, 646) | 7.65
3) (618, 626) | 7.57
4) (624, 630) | 7.58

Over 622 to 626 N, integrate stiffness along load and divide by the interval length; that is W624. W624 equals 7.61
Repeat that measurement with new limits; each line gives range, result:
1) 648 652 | 8.02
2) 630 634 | 7.67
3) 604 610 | 6.85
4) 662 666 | 8.09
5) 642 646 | 7.86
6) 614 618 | 7.5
